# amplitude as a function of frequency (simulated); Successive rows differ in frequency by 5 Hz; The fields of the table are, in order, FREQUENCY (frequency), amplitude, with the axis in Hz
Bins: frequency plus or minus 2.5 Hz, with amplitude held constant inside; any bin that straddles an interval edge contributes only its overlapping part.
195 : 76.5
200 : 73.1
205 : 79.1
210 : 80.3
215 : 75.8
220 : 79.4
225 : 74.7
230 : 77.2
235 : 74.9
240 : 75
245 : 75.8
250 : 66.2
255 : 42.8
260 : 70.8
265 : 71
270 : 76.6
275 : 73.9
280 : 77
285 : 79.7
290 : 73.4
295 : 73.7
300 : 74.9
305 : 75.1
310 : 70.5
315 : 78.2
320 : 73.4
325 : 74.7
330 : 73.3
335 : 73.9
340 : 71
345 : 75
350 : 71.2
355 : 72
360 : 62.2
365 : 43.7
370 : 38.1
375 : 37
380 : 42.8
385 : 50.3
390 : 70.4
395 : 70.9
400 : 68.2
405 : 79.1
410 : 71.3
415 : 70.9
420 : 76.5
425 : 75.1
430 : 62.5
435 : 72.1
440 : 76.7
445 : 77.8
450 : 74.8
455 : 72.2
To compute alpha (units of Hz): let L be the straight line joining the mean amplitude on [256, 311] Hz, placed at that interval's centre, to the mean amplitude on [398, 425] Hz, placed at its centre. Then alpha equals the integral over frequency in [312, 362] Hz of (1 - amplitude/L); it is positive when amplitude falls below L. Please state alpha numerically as 0.6 Hz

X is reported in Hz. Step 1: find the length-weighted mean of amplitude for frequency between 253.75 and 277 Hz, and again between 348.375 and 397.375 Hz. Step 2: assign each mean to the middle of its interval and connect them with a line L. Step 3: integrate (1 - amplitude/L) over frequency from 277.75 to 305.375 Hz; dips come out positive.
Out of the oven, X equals -4.5 Hz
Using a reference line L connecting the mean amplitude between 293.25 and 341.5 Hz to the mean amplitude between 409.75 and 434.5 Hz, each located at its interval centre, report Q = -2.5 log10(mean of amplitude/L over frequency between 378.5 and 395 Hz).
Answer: 0.24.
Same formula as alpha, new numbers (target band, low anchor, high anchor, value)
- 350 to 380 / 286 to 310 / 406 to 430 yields 8.9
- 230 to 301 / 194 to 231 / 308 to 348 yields 3.3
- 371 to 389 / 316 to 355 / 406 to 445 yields 6.9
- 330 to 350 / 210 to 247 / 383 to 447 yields 0.0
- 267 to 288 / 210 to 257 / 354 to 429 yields -2.2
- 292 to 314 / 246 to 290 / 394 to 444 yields -1.0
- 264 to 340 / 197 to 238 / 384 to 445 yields -0.2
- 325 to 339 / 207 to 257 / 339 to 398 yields -2.5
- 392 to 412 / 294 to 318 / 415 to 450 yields 0.3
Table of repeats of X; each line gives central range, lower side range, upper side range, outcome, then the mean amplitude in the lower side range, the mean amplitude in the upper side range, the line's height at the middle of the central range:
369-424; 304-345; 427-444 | 7.35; 73.8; 71.2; 72.1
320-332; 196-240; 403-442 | 0.13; 76.7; 72.9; 74.7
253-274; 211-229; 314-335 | 2.63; 77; 74.5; 76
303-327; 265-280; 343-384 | -3.27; 74.8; 54.8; 65.5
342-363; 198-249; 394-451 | 1.32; 76.3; 73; 74.1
